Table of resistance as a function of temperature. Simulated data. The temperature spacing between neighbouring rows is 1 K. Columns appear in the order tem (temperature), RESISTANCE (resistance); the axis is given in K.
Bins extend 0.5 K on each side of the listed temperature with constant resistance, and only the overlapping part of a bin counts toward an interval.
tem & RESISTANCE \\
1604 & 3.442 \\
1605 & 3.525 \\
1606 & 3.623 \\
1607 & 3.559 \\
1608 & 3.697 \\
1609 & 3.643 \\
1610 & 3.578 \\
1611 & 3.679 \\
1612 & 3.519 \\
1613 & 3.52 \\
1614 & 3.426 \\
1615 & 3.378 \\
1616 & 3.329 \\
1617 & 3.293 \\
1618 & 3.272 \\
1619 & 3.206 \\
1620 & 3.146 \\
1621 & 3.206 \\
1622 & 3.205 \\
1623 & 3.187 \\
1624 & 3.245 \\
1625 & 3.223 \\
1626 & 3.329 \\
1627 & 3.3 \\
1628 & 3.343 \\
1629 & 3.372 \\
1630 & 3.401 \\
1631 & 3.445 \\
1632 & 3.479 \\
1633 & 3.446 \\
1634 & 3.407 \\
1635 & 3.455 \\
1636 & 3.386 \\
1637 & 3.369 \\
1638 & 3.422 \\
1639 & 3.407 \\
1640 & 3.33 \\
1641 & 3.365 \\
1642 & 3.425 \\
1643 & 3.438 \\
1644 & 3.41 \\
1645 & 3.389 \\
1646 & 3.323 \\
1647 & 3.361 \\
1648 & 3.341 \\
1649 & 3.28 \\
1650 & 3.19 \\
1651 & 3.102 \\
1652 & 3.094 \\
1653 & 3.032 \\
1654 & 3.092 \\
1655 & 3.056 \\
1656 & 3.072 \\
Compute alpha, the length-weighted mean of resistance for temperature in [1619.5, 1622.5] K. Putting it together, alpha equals 3.19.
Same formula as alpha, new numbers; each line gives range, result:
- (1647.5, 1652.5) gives 3.2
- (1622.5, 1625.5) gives 3.22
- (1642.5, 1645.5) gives 3.41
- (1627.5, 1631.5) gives 3.39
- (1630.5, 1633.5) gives 3.46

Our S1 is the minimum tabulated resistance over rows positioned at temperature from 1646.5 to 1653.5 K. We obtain 3.032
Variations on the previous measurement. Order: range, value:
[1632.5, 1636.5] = 3.386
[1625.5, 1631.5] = 3.3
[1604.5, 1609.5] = 3.525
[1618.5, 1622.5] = 3.146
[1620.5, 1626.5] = 3.187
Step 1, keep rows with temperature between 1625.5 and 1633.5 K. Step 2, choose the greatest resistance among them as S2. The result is 3.479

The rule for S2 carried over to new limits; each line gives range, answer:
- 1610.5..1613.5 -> 3.679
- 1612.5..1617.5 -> 3.52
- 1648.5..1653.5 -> 3.28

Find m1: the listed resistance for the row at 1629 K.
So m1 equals 3.372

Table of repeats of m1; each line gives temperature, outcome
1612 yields 3.519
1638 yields 3.422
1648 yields 3.341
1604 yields 3.442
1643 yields 3.438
